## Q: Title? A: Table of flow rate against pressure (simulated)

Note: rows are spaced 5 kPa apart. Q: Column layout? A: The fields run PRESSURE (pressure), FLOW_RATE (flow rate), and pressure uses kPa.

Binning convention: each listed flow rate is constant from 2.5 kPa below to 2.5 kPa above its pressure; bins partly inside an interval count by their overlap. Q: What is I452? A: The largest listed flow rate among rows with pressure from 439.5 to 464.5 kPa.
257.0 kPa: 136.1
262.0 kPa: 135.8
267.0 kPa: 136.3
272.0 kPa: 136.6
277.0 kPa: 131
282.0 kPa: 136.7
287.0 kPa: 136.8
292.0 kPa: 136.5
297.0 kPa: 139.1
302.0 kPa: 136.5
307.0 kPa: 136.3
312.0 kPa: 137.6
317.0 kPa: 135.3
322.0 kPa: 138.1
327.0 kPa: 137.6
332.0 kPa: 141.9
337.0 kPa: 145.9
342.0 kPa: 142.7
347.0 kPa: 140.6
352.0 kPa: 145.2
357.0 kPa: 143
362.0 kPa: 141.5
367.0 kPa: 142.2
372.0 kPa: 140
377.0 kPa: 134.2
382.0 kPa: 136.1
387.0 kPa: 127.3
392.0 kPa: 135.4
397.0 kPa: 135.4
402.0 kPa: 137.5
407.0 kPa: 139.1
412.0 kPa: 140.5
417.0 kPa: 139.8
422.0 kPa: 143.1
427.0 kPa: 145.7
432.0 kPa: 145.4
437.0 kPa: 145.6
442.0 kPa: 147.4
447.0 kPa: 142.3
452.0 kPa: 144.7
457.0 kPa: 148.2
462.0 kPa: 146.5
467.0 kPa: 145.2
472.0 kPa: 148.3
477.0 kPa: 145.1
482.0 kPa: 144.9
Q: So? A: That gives 148.2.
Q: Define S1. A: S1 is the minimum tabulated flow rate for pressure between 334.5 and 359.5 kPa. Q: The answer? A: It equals 140.6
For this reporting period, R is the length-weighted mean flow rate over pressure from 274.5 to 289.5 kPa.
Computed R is 135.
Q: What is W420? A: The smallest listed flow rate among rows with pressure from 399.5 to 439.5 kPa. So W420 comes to 137.5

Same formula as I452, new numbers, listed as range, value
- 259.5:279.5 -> 136.6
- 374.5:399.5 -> 136.1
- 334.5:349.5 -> 145.9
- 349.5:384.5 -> 145.2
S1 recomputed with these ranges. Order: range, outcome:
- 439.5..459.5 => 142.3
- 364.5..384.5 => 134.2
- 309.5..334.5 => 135.3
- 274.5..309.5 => 131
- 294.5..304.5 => 136.5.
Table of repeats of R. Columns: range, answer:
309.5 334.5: 138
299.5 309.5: 136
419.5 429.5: 144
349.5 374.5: 142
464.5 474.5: 147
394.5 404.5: 136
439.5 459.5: 146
